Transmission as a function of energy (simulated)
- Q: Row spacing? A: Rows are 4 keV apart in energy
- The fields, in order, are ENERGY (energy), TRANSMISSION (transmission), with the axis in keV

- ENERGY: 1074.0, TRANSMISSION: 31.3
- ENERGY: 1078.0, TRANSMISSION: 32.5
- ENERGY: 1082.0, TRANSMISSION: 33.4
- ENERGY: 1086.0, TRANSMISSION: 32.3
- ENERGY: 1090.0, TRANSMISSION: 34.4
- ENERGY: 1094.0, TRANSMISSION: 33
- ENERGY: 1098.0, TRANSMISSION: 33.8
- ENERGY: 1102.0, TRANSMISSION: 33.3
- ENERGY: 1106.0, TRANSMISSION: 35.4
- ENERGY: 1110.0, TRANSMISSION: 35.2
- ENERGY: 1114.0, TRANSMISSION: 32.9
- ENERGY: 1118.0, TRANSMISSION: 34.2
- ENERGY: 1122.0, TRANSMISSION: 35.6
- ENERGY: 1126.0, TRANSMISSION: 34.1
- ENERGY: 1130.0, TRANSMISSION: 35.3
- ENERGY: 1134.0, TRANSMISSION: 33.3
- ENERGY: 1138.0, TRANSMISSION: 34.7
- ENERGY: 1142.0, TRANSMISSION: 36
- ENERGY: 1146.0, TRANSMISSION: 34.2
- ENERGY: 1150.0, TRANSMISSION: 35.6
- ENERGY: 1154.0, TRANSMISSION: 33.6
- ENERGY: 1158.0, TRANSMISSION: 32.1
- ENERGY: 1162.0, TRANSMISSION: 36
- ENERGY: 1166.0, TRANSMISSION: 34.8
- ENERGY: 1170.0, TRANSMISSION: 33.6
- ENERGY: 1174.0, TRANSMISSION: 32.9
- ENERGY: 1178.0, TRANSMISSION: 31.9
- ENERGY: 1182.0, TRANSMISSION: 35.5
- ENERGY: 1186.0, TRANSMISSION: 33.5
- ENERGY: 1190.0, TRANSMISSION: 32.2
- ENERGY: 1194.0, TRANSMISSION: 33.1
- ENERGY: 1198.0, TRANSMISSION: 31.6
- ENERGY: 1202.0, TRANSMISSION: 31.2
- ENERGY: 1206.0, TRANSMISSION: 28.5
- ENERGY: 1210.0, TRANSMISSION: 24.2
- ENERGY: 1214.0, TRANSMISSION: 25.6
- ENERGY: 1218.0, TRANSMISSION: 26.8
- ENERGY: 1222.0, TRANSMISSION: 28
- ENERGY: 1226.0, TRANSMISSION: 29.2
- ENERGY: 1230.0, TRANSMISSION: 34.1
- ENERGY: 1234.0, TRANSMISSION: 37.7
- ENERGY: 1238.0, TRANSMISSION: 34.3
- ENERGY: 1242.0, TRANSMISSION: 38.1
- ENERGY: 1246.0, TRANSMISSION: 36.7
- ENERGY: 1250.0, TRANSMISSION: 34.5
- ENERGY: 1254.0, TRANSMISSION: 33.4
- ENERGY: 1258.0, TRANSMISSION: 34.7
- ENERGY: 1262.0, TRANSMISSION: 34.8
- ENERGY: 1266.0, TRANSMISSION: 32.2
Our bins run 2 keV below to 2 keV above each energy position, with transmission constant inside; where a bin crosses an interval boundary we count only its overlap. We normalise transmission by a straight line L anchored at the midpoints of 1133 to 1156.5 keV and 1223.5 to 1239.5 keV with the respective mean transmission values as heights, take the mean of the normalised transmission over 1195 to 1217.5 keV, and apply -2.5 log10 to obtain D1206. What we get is 0.19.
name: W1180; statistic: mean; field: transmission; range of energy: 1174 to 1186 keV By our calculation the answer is 33.5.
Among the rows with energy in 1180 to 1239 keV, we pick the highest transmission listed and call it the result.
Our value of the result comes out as 37.7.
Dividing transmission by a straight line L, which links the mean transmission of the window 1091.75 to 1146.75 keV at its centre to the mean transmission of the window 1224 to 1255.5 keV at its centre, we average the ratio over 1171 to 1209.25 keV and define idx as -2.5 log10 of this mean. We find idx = 0.08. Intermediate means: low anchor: 34.4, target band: 32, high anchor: 34.8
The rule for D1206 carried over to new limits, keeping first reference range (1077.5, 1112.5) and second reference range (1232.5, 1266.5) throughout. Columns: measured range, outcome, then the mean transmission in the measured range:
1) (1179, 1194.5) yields 0.04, 33.5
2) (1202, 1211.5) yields 0.26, 27.5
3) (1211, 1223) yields 0.30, 26.5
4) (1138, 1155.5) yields -0.02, 34.9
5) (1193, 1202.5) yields 0.09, 32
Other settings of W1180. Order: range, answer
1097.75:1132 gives 34.5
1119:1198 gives 34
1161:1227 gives 31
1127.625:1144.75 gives 34.8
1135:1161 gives 34.4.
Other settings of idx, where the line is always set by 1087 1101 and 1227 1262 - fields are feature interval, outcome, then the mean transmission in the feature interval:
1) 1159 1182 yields 0.02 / 33.9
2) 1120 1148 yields -0.02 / 34.7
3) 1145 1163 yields 0.00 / 34.2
